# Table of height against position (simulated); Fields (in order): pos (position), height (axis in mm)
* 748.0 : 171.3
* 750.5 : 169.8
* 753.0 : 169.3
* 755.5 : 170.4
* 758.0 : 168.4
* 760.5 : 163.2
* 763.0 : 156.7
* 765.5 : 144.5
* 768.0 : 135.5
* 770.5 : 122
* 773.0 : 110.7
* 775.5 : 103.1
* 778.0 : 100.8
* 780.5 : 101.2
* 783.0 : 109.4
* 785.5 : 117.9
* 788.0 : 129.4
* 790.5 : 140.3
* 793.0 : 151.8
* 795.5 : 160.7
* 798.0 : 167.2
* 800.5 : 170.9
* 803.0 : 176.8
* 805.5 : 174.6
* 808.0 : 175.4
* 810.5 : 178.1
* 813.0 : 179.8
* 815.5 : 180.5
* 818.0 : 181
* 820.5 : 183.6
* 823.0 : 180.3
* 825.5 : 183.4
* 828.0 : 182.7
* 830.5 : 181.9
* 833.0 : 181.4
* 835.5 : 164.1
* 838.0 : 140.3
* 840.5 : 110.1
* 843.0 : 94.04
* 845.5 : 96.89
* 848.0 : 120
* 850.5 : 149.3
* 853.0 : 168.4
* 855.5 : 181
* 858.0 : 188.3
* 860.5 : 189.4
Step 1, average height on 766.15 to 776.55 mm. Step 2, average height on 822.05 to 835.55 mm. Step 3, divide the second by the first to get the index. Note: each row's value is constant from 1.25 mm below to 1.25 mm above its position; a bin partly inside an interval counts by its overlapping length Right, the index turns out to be 1.51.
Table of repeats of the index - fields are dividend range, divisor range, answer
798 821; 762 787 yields 1.48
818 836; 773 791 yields 1.59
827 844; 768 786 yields 1.36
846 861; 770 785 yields 1.50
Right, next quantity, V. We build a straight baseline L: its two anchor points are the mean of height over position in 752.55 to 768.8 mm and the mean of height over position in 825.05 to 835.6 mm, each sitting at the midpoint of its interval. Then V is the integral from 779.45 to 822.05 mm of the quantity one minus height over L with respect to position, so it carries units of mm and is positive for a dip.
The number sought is 3.31 mm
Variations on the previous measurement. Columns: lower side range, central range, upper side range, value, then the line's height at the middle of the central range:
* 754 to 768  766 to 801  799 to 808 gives 7.9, 167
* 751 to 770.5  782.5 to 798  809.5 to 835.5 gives 2.7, 168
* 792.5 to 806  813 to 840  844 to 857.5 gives -3.2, 155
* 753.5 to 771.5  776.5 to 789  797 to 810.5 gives 4.0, 163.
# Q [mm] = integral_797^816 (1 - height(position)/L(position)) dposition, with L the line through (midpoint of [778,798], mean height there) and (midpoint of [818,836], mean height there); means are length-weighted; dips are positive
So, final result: -2.6 mm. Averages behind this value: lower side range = 131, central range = 175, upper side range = 180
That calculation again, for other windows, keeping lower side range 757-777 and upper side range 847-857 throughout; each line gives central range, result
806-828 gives -4.70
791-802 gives -1.34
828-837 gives -1.41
